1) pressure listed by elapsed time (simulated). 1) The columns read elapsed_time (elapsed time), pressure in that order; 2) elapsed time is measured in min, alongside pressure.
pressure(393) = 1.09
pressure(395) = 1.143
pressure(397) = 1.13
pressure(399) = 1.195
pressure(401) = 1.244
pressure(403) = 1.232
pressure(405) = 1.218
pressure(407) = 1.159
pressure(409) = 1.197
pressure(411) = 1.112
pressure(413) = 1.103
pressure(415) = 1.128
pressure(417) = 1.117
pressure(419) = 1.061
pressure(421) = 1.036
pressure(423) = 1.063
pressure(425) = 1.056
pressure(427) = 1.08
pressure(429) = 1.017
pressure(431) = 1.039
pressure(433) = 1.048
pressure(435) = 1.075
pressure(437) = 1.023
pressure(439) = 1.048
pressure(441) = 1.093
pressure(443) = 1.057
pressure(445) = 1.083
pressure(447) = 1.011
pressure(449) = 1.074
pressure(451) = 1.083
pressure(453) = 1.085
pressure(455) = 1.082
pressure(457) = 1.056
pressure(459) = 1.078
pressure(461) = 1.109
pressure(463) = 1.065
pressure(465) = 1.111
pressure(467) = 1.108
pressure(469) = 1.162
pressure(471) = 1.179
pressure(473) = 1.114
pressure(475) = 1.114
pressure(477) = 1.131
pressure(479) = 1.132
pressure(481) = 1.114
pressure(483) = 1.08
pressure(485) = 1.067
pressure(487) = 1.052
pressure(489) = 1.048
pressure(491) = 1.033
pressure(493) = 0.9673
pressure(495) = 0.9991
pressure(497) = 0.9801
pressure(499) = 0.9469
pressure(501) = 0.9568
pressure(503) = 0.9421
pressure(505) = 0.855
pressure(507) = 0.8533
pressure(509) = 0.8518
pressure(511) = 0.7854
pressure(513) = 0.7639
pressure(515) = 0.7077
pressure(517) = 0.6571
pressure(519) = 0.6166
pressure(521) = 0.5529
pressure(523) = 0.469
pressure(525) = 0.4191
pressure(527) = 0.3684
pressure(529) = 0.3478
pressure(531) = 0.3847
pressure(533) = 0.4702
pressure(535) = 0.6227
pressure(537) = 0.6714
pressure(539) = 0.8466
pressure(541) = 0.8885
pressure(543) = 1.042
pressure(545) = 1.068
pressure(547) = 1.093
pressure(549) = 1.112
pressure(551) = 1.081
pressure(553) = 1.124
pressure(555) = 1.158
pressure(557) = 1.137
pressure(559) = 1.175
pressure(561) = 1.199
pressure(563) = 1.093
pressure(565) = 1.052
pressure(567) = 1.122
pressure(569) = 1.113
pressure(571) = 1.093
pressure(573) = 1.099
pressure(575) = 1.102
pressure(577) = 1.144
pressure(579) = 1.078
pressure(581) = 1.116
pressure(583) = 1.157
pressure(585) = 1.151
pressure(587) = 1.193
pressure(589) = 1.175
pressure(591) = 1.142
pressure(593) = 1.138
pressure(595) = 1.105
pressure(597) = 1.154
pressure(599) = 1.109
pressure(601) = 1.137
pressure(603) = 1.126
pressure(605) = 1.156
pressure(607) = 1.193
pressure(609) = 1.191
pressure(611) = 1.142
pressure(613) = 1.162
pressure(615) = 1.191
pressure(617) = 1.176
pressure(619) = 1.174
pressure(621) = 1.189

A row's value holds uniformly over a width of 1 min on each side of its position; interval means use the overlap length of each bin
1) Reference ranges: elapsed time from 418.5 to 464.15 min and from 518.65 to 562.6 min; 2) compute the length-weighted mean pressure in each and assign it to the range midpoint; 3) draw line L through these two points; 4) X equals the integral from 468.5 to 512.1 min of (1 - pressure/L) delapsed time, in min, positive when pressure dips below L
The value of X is -3.25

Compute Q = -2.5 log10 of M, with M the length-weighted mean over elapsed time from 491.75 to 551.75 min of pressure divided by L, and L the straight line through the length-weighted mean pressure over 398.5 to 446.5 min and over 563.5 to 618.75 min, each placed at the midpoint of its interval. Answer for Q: 0.399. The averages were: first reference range 1.1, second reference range 1.14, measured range 0.777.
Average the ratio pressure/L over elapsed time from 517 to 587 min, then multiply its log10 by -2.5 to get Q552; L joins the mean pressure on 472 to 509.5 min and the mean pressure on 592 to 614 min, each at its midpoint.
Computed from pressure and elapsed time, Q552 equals 0.190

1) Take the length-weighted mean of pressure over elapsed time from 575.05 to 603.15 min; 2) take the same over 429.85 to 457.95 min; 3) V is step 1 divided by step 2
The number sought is 1.07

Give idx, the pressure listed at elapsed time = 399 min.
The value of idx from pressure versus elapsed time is 1.195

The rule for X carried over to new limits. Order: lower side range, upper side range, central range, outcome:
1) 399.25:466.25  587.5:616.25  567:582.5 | 0.46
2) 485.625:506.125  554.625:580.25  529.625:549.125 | 4.93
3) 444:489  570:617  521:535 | 8.55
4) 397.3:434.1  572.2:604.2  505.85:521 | 5.25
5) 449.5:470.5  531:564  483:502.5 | 0.75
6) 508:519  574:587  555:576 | -1.61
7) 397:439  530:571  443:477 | -0.90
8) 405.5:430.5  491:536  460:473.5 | -3.33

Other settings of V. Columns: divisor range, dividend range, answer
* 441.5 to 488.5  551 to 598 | 1.03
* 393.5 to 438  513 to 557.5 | 0.68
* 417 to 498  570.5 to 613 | 1.06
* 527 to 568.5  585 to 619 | 1.25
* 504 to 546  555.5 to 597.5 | 1.67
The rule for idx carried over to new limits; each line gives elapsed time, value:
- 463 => 1.065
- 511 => 0.7854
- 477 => 1.131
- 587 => 1.193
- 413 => 1.103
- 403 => 1.232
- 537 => 0.6714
